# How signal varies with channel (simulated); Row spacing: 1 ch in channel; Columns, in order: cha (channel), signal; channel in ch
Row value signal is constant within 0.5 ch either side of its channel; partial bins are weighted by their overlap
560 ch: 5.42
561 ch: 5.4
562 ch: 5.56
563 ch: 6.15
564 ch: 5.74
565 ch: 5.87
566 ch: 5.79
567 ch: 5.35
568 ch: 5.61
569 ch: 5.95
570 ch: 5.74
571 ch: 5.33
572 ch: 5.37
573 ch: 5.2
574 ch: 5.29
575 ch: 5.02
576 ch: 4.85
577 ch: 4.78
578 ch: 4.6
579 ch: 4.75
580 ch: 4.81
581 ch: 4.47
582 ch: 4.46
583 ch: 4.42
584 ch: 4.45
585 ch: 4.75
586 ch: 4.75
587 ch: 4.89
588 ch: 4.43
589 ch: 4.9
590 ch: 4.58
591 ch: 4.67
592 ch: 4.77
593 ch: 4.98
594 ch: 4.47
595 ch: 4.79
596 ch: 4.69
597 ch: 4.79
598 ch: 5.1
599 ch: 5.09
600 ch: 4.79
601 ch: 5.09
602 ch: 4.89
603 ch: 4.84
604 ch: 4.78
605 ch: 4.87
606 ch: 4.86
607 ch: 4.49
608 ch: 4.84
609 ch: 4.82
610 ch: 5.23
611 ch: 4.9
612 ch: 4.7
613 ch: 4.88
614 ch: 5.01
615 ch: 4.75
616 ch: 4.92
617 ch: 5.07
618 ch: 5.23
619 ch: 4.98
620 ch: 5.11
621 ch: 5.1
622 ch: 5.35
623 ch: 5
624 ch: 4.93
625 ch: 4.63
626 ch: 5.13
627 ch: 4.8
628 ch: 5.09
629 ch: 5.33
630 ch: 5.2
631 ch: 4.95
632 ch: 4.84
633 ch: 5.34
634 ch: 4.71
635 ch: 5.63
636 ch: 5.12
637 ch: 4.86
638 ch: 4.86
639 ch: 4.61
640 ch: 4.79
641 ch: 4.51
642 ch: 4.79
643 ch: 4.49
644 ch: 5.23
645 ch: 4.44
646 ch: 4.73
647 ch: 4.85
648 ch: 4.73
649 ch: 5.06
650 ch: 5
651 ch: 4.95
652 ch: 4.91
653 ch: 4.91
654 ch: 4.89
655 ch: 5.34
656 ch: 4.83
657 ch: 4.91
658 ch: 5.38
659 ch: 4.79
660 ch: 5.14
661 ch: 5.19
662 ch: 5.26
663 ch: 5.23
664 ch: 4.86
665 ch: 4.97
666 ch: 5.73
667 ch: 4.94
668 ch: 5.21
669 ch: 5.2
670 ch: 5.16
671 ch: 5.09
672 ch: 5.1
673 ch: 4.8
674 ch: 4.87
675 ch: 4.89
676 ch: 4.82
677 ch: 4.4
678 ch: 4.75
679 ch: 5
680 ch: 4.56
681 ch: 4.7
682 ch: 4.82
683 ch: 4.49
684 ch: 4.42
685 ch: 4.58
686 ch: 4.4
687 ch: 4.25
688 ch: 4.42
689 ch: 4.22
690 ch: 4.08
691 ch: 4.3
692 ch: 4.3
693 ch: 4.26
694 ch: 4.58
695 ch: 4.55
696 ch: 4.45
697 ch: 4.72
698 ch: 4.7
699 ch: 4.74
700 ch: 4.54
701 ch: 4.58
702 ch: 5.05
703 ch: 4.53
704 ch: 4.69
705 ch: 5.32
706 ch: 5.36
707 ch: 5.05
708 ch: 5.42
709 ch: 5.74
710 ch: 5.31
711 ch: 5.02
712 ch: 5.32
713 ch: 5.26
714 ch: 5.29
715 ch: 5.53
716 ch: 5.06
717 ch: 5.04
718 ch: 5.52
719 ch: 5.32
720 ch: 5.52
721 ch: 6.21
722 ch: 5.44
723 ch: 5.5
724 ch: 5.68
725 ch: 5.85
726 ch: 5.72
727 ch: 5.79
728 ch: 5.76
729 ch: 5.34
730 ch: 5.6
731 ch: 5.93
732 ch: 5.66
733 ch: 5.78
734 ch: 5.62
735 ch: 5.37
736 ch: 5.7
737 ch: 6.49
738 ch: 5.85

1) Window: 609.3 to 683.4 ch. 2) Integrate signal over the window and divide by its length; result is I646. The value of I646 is 4.96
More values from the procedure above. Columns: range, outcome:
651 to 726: 4.97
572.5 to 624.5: 4.85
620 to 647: 4.94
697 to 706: 4.8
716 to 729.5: 5.57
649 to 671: 5.09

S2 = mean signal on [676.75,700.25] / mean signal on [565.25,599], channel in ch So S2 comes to 0.91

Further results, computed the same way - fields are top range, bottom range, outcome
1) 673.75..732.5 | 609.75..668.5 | 1.00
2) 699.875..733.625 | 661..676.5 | 1.06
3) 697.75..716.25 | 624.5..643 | 1.03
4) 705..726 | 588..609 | 1.13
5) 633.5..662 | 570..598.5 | 1.02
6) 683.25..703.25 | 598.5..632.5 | 0.90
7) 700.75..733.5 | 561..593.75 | 1.07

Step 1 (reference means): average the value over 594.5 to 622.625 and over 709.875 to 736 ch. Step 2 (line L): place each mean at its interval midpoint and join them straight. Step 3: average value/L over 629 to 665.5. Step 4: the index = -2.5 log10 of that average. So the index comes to 0.04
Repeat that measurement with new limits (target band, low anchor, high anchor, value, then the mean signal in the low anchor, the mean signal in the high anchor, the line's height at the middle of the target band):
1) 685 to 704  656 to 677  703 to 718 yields 0.152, 5.05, 5.23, 5.17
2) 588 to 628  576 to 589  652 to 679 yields -0.028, 4.65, 5.02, 4.76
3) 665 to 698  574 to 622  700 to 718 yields 0.082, 4.83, 5.14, 5.07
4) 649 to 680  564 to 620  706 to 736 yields 0.053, 4.95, 5.51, 5.26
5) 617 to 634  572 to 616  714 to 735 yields -0.012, 4.81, 5.58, 5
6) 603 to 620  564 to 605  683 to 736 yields 0.020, 4.96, 5.09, 4.99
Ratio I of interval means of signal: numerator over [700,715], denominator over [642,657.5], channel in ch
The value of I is 1.1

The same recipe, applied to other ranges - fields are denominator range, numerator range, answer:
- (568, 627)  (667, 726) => 1.01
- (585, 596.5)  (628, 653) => 1.04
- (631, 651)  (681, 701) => 0.92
